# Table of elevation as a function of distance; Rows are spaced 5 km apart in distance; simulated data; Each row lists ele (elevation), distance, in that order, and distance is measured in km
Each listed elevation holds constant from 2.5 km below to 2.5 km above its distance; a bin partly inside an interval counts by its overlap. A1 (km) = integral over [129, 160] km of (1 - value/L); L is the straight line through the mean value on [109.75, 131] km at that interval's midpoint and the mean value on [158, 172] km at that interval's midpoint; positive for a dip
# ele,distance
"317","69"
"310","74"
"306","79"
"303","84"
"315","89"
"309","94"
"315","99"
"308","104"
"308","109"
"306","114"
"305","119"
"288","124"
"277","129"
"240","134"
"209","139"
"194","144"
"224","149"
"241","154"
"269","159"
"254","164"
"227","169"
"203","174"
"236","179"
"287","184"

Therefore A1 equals 4.3 km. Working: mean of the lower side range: 296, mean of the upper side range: 246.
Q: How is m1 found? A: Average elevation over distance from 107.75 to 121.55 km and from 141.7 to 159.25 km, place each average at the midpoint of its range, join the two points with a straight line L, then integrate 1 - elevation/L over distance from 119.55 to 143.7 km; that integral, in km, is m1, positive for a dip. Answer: 1.6 km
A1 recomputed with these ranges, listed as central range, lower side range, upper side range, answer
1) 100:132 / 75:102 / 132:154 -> -4.23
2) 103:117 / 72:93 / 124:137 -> -1.25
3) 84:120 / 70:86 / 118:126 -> -0.99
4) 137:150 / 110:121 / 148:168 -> 2.90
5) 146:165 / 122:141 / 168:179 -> -0.99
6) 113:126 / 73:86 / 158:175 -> -1.14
